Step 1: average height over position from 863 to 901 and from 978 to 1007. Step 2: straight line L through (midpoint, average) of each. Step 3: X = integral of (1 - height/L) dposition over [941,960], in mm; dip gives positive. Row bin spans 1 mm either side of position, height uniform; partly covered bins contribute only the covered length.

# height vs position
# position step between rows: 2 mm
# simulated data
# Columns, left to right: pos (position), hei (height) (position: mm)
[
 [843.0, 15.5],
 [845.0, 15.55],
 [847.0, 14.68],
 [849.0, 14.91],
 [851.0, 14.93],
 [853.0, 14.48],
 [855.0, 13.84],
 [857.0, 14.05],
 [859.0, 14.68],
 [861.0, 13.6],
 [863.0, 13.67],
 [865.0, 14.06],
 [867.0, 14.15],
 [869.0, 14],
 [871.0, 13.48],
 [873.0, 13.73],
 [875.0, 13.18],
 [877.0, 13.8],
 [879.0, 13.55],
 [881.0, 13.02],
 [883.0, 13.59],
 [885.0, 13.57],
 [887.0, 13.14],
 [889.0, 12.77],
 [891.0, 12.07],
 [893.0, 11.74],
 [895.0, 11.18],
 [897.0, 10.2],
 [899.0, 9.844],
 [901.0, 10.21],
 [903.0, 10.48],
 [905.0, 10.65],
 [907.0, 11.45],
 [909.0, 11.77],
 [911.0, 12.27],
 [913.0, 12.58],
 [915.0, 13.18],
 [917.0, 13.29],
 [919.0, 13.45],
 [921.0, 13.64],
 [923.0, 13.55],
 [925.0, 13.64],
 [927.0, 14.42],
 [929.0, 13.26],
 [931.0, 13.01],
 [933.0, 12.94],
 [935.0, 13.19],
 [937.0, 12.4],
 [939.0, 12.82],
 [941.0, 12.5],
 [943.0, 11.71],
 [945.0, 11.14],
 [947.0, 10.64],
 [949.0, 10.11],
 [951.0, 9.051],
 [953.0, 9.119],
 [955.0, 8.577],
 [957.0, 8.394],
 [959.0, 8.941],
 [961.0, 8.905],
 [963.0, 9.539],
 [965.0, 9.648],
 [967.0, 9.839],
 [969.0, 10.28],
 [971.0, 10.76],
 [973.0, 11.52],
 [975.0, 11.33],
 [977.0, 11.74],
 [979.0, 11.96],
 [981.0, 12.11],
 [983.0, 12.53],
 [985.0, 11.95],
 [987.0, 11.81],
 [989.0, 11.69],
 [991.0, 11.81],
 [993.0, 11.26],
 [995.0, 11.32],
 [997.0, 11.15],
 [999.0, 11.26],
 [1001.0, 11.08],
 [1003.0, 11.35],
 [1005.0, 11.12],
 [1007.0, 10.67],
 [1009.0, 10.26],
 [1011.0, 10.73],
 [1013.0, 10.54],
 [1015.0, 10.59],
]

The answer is 3.40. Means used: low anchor 12.8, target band 9.89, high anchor 11.6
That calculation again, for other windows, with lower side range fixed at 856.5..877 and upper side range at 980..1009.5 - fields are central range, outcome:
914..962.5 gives 3.2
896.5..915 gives 2.7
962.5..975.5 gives 1.6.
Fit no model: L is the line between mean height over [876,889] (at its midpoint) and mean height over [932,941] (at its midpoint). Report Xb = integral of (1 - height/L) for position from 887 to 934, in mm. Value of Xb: 2.92 mm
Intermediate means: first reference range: 13.4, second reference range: 12.8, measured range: 12.3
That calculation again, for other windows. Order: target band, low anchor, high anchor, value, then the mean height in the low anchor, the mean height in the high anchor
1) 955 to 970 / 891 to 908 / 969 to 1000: 2.7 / 10.8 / 11.6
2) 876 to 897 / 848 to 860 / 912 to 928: 1.9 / 14.5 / 13.5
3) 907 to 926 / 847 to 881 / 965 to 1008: -0.2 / 14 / 11.3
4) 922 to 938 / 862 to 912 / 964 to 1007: -1.8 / 12.5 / 11.3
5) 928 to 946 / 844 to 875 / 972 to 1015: 0.0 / 14.2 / 11.4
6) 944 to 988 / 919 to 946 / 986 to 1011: 5.8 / 13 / 11.2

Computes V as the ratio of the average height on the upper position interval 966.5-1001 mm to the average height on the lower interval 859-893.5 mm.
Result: 0.9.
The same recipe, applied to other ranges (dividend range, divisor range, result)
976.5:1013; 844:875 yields 0.80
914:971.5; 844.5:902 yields 0.86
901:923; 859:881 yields 0.89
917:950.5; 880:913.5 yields 1.07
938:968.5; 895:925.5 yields 0.84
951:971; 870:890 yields 0.70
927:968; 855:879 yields 0.79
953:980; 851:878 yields 0.72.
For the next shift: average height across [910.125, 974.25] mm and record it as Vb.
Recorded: 11.5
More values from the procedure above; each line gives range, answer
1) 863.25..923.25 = 12.6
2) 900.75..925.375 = 12.4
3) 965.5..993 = 11.4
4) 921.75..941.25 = 13.2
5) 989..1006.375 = 11.3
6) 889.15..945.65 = 12.2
